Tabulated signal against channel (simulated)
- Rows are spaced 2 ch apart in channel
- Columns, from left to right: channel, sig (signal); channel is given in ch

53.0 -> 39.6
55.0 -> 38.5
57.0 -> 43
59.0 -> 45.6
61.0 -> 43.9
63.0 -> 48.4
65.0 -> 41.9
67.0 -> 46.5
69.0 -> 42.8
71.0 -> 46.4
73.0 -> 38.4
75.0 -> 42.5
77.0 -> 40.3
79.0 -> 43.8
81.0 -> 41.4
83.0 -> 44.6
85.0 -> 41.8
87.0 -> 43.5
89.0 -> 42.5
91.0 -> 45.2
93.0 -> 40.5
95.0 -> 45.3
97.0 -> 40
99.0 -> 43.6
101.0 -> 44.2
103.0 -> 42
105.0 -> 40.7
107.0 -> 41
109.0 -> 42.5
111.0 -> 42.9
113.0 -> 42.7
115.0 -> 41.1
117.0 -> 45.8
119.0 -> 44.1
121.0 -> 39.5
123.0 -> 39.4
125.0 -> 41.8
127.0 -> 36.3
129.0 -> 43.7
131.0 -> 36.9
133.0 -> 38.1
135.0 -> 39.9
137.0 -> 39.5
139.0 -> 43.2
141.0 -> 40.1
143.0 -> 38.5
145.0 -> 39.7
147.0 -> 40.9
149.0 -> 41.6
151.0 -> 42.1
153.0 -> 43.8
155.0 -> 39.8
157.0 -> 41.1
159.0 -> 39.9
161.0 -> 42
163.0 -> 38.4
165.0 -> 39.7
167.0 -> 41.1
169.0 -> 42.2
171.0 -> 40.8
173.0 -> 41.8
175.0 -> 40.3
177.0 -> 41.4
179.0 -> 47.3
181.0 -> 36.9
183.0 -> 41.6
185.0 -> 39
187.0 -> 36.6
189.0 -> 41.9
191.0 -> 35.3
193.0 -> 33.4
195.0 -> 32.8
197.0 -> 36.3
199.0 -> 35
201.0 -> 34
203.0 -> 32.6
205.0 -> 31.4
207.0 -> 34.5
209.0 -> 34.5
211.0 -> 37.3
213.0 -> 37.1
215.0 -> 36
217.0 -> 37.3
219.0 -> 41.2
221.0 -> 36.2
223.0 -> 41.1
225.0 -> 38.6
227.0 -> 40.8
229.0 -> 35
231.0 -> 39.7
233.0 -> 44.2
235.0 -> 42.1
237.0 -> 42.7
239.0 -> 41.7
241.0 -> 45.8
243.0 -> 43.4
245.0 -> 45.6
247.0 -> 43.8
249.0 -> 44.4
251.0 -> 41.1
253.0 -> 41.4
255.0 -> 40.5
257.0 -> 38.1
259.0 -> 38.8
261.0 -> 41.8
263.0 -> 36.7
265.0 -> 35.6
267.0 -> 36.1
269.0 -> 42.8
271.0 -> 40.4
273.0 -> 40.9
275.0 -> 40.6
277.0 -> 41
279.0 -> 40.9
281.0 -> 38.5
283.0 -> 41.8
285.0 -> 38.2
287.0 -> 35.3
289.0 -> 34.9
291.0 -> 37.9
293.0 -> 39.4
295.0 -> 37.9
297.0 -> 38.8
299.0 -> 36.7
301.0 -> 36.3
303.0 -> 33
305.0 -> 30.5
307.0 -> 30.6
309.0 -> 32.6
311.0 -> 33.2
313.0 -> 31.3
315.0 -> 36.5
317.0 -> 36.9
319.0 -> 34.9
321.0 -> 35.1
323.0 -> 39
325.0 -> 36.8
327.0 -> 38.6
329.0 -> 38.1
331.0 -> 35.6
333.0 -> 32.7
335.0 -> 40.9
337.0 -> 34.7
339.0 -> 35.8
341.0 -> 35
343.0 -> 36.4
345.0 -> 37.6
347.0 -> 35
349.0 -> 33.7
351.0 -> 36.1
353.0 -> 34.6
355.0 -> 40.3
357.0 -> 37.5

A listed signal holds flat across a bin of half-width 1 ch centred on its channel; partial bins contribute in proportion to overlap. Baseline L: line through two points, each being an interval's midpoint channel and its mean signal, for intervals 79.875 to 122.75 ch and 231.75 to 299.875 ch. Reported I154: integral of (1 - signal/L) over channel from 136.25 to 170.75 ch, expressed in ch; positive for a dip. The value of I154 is 0.85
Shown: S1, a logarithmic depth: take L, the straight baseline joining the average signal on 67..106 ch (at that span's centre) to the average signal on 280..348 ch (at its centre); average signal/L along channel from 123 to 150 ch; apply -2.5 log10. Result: 0.03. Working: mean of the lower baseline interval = 42.7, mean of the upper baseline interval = 36.1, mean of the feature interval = 40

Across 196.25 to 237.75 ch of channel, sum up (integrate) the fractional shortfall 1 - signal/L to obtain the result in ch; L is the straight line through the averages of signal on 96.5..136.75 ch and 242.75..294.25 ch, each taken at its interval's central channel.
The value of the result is 2.99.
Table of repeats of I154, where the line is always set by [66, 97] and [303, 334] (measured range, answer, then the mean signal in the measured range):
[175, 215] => 2.2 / 36.9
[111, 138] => 0.5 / 40.8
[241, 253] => -2.1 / 43.6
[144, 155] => -0.2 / 41.5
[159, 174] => -0.3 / 40.8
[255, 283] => -2.3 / 39.5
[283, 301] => -1.0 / 37.6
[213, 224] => 0.0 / 38.2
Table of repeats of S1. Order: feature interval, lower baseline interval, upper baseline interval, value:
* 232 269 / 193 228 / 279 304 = -0.13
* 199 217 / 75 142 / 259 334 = 0.13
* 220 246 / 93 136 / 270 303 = -0.05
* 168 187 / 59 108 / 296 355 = -0.02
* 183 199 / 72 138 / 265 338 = 0.08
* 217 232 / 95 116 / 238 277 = 0.07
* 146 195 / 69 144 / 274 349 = 0.00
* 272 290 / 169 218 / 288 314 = -0.11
